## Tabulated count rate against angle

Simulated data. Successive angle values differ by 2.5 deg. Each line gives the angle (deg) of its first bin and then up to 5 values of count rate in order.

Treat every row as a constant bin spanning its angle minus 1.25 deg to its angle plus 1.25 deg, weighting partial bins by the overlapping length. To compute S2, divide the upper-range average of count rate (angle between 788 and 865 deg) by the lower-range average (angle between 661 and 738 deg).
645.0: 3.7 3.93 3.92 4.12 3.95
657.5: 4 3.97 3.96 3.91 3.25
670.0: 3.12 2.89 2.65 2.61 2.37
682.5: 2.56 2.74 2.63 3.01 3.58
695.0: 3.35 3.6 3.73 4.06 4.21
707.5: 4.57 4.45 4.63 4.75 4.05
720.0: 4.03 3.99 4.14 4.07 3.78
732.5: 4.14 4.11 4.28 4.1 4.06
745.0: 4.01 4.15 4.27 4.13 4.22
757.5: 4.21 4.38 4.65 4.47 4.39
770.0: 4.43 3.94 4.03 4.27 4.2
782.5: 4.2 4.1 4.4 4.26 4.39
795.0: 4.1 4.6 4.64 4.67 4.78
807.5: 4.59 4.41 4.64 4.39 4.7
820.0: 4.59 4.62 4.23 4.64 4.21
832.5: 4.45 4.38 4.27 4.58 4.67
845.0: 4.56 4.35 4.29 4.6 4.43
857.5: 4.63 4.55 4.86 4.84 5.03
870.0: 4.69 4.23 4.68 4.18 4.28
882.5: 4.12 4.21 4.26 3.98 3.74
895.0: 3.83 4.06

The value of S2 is 1.24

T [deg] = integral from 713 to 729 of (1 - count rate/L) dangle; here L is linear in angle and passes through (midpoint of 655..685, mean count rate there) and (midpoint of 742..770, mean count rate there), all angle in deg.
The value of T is -1.4 deg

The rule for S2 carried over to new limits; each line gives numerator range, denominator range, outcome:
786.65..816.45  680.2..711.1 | 1.28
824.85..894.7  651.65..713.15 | 1.26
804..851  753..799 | 1.05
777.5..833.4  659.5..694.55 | 1.44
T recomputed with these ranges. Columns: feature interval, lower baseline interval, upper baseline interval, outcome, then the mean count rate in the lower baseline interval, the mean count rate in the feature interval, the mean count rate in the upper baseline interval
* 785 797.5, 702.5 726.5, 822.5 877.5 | 0.4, 4.3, 4.3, 4.53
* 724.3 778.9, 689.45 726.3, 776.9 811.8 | 0.4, 4.03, 4.19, 4.41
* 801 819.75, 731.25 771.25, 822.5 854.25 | -0.9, 4.25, 4.6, 4.44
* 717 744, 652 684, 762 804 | -1.4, 3.31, 4.07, 4.33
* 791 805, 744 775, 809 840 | -0.4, 4.26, 4.5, 4.47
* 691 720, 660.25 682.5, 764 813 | -5.0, 3.1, 4.08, 4.37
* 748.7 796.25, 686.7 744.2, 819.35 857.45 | -0.7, 3.98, 4.27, 4.46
